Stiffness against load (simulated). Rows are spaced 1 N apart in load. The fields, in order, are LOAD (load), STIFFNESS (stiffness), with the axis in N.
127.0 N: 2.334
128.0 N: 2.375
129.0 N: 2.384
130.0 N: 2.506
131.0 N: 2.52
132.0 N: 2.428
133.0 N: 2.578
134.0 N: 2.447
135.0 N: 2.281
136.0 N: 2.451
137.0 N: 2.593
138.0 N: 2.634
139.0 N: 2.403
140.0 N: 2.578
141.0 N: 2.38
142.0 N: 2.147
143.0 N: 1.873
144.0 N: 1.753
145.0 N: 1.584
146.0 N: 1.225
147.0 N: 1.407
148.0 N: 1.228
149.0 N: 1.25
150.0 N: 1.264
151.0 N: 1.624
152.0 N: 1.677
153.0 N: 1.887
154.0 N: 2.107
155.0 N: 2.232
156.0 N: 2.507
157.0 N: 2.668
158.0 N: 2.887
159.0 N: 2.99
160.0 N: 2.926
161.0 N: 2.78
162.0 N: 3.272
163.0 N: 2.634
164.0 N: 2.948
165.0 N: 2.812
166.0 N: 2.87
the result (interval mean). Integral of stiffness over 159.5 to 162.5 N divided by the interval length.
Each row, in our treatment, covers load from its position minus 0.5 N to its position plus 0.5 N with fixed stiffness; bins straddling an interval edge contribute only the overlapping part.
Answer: 2.99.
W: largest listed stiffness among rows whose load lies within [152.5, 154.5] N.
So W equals 2.107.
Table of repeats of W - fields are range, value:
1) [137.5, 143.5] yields 2.634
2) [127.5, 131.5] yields 2.52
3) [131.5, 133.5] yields 2.578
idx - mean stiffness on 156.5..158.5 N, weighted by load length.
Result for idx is 2.78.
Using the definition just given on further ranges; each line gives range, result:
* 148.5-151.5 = 1.38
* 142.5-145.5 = 1.74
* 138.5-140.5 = 2.49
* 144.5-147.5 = 1.41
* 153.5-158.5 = 2.48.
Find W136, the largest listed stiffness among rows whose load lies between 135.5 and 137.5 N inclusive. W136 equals 2.593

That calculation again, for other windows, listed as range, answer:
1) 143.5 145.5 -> 1.753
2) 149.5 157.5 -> 2.668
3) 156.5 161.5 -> 2.99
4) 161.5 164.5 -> 3.272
